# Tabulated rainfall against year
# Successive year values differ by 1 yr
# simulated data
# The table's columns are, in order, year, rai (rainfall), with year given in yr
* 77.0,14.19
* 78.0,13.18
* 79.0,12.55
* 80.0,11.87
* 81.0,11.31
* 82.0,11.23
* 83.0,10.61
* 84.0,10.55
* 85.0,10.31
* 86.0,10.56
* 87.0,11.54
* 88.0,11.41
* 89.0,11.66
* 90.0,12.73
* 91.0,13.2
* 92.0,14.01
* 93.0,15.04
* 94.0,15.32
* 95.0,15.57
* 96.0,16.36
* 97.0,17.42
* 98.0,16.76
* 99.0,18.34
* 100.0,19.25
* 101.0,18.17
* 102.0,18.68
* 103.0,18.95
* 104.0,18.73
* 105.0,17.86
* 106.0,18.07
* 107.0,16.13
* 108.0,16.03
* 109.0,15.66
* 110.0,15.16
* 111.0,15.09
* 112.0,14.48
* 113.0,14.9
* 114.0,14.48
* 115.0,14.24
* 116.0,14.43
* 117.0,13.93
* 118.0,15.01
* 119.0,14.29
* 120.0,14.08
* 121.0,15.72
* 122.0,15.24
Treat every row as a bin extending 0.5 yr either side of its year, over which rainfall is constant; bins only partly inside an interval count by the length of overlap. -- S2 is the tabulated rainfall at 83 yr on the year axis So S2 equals 10.61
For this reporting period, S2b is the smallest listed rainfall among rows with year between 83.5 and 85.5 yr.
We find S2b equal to 10.31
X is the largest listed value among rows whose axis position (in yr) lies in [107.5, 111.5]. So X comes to 16.03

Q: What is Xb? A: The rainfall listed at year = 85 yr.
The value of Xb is 10.31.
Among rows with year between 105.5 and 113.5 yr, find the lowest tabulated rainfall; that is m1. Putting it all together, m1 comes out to 14.48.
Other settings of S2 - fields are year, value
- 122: 15.24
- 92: 14.01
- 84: 10.55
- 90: 12.73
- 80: 11.87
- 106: 18.07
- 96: 16.36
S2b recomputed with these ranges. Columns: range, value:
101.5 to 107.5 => 16.13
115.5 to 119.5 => 13.93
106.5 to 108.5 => 16.03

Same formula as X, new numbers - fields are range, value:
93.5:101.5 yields 19.25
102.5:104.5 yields 18.95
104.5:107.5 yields 18.07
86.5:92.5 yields 14.01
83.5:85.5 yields 10.55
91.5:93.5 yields 15.04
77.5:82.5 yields 13.18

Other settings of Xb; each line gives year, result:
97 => 17.42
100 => 19.25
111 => 15.09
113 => 14.9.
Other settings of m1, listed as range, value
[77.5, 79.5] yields 12.55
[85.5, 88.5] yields 10.56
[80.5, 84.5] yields 10.55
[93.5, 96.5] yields 15.32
